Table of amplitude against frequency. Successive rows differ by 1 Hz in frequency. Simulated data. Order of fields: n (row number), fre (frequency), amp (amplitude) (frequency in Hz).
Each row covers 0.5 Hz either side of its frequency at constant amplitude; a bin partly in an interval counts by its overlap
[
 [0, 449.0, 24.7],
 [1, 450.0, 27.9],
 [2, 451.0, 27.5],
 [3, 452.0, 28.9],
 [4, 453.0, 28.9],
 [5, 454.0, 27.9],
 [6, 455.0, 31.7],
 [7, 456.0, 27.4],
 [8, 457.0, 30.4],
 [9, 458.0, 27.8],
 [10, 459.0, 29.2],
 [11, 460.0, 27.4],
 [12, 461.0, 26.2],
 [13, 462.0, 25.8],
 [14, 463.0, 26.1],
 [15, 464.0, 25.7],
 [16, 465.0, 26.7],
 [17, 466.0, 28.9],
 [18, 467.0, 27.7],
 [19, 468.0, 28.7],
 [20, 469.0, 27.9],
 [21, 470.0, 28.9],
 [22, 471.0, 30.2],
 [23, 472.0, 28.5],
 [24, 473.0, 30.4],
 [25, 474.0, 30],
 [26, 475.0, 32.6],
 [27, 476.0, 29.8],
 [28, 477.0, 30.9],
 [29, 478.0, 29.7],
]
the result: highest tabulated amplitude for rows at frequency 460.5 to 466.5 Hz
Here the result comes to 28.9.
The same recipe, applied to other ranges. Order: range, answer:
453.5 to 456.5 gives 31.7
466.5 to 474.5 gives 30.4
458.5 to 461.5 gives 29.2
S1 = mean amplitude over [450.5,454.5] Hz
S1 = 28.3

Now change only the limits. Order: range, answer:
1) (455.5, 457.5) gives 28.9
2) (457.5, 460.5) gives 28.1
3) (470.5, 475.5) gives 30.3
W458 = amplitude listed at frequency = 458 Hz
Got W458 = 27.8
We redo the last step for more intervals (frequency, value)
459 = 29.2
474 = 30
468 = 28.7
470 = 28.9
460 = 27.4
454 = 27.9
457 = 30.4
